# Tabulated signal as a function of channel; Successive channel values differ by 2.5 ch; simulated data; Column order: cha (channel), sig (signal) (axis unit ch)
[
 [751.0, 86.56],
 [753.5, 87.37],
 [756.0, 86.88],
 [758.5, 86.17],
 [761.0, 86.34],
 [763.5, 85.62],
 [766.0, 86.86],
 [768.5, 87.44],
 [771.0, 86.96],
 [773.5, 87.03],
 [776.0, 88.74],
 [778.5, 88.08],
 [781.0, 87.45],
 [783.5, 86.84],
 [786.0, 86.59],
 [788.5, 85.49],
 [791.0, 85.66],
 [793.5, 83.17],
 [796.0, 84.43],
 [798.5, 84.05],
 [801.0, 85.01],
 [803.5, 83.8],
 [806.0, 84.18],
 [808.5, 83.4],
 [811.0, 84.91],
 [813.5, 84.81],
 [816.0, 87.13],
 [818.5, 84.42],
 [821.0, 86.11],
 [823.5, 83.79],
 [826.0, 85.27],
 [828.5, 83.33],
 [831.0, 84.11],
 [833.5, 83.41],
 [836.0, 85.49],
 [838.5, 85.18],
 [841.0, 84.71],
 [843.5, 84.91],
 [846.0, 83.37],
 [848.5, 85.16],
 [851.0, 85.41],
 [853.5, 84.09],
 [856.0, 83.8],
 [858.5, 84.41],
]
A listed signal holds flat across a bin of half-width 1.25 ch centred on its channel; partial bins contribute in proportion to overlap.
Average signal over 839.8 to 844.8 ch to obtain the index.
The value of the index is 84.8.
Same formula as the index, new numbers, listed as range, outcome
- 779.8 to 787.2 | 87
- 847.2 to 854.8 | 84.9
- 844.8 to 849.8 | 84.3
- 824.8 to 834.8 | 84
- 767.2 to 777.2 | 87.5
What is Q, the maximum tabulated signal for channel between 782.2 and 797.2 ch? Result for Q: 86.84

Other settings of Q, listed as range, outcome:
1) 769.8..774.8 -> 87.03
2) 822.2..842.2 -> 85.49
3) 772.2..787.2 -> 88.74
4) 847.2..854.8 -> 85.41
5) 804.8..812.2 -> 84.91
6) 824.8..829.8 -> 85.27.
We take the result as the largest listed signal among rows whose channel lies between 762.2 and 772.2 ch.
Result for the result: 87.44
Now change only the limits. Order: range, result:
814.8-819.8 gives 87.13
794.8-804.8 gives 85.01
